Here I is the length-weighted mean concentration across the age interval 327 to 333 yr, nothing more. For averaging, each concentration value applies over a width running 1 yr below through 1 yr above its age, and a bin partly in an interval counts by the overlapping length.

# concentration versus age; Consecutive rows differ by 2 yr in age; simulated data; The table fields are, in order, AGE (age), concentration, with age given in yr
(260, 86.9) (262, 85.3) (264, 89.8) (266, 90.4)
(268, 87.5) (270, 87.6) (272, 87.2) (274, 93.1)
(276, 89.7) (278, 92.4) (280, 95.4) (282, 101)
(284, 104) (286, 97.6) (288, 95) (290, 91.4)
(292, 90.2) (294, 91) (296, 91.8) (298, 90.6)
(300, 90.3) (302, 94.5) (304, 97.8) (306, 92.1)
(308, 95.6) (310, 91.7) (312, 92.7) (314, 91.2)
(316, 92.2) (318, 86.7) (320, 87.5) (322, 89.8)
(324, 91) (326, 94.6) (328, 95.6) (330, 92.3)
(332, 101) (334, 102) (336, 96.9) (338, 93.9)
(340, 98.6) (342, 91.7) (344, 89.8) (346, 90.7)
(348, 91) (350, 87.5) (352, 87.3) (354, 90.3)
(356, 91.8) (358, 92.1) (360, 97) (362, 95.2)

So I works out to 96.3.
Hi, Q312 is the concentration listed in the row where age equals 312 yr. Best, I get 92.7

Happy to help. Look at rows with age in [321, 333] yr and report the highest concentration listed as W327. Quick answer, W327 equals 101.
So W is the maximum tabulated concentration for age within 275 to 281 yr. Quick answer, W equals 95.4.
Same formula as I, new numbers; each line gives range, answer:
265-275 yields 89.2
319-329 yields 91.7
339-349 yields 92.4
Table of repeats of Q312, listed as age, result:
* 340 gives 98.6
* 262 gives 85.3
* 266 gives 90.4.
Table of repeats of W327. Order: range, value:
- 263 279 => 93.1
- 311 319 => 92.7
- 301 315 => 97.8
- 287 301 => 95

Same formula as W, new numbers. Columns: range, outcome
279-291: 104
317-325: 91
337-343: 98.6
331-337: 102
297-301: 90.6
